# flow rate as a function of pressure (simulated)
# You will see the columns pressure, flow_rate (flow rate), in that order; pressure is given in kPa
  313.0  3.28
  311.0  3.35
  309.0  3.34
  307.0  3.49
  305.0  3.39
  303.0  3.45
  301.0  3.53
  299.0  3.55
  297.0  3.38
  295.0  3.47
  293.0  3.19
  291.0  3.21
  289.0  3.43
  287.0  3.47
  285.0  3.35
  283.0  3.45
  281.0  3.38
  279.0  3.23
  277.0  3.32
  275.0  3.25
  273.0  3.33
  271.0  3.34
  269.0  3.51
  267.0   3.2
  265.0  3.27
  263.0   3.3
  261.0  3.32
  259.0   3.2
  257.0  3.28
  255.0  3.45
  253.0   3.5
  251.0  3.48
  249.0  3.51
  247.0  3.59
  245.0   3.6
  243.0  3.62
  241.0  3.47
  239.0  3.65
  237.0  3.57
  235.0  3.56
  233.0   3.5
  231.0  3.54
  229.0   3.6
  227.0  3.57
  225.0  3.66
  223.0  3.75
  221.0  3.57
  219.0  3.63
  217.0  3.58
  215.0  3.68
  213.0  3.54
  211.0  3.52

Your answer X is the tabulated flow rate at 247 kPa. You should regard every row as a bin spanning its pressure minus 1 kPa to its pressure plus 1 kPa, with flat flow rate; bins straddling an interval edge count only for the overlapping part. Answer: 3.59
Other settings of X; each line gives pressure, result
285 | 3.35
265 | 3.27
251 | 3.48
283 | 3.45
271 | 3.34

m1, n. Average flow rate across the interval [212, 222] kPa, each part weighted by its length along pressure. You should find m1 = 3.6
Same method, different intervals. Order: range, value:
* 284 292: 3.37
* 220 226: 3.66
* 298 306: 3.48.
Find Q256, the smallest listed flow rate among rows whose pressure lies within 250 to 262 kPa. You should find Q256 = 3.2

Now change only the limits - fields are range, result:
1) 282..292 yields 3.21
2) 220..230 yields 3.57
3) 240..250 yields 3.47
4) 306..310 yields 3.34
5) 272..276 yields 3.25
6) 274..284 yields 3.23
